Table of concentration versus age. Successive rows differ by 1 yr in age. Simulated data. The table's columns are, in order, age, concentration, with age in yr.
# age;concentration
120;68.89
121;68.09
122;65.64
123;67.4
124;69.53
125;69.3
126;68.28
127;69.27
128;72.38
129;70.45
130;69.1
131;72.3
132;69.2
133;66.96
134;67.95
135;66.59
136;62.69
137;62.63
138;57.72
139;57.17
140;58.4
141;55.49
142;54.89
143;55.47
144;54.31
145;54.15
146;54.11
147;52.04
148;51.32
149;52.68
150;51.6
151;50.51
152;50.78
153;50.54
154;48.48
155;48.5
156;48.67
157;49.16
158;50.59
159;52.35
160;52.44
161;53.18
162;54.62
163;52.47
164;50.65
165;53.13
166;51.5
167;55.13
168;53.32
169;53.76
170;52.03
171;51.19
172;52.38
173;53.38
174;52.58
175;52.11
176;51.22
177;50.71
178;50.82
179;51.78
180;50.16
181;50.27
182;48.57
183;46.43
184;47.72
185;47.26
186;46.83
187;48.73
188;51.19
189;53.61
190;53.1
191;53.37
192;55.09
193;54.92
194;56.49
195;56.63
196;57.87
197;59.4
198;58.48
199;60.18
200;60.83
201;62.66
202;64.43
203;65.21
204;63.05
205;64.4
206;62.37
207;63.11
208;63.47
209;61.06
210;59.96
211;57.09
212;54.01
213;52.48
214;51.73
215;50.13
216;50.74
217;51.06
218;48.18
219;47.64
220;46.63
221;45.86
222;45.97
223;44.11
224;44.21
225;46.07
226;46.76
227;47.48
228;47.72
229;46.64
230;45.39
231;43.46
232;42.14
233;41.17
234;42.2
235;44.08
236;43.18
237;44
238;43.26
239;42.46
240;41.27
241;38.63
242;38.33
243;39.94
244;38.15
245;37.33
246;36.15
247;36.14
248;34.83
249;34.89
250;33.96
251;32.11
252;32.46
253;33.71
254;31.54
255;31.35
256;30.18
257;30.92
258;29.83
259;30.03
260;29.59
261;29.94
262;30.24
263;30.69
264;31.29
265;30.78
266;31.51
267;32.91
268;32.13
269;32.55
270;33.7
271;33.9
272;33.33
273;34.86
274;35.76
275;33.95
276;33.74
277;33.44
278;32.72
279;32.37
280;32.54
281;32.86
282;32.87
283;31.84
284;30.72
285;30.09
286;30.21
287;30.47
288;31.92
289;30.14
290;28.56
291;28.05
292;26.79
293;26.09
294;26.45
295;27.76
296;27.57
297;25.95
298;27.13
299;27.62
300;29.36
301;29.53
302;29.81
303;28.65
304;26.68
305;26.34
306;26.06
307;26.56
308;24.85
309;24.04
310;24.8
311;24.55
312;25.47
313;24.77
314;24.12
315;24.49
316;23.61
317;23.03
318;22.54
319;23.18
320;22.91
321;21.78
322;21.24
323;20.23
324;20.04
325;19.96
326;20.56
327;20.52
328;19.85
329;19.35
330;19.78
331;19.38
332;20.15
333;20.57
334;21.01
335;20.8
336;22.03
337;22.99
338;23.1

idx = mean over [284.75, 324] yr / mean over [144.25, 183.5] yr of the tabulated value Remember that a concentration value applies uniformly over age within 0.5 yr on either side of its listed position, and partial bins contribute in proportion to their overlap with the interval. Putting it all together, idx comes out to 0.5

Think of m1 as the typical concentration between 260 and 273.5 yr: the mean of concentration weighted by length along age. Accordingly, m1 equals 32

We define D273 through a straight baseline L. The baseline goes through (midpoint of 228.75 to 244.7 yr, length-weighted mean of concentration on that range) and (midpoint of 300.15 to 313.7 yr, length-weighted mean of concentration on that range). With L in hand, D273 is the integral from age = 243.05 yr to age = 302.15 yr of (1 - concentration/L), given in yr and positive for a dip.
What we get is 3.97 yr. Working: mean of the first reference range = 42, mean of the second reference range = 26.4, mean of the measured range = 31.6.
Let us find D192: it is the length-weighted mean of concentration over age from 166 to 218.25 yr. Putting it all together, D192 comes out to 54.7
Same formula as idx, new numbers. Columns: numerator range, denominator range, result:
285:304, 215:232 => 0.61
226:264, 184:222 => 0.68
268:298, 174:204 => 0.57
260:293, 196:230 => 0.58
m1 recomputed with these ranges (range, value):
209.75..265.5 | 40.8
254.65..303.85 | 30.7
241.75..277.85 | 33.2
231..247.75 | 40.5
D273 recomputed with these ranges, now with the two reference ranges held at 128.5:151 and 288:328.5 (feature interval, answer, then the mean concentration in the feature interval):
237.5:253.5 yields 0.4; 37.1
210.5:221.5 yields -1.6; 50.5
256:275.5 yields 1.0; 31.9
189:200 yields -1.9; 56.6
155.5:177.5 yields 0.8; 52.1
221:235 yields -1.1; 44.9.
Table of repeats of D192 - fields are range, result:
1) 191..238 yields 52.5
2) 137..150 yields 55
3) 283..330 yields 25.5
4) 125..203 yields 55.6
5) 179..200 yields 53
